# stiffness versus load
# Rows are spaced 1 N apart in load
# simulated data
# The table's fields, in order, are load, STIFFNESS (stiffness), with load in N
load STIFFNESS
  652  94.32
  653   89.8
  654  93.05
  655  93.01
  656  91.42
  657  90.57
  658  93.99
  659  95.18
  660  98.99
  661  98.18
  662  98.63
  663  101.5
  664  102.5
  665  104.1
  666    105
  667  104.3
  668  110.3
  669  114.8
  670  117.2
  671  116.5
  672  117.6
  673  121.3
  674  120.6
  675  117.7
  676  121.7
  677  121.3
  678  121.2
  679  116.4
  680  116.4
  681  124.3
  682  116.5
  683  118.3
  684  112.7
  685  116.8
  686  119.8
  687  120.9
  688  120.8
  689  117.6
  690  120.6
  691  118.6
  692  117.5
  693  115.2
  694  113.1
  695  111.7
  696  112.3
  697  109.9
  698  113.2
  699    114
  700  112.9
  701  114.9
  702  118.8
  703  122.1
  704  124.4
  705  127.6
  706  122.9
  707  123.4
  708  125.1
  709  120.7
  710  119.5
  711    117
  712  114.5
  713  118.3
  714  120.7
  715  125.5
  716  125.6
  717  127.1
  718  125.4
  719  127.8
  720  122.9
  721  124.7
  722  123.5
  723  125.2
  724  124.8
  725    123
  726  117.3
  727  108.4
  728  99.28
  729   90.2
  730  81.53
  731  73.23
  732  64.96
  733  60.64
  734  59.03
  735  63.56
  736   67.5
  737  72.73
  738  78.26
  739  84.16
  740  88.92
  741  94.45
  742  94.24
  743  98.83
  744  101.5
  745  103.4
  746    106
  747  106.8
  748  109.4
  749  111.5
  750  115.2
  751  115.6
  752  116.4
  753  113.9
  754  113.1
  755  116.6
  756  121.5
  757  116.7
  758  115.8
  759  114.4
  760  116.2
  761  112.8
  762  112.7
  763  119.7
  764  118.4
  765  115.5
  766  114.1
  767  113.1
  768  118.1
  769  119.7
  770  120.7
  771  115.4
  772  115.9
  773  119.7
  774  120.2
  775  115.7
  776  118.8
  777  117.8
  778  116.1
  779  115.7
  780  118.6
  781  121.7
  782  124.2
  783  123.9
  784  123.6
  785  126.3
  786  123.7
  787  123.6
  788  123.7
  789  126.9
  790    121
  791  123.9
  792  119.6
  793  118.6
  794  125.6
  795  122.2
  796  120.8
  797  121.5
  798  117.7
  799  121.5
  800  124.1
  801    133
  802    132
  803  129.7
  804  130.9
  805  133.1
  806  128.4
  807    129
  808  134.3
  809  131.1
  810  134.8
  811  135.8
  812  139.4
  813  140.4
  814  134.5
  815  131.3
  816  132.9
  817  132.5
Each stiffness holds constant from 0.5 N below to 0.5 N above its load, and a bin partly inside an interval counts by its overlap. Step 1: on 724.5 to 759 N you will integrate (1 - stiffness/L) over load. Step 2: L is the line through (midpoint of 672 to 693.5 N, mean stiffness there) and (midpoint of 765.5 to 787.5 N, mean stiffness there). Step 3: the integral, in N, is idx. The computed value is 6.30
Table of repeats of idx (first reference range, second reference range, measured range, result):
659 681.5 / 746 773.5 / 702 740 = 2.4 N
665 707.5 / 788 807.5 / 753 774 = 1.1 N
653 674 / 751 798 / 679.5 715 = -3.3 N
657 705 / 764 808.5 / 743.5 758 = 0.9 N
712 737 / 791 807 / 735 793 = 1.7 N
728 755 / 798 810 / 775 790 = -0.6 N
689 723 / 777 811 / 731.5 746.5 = 4.8 N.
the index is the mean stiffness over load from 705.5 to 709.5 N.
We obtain 123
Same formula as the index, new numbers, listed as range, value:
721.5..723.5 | 124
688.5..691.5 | 119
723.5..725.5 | 124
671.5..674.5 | 120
